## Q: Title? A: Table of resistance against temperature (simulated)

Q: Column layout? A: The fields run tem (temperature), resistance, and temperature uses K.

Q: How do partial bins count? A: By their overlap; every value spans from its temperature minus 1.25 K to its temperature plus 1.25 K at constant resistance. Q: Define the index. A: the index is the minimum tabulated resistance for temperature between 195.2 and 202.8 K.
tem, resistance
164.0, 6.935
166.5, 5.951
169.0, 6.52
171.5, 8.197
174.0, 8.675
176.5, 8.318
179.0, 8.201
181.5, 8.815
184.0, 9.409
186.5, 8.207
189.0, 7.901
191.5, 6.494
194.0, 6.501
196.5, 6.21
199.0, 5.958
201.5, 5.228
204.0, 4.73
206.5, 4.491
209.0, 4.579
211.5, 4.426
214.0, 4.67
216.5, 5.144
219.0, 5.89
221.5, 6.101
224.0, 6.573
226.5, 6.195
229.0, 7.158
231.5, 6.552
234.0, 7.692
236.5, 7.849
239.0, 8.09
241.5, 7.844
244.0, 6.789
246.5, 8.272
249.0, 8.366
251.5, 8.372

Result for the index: 5.228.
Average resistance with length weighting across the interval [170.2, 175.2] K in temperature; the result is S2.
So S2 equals 8.41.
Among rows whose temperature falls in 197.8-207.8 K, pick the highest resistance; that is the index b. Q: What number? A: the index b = 5.958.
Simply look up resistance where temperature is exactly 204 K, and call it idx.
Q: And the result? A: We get 4.73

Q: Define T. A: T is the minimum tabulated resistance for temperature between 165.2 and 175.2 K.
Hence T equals 5.951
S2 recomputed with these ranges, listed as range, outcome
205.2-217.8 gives 4.67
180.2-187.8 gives 8.8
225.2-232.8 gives 6.64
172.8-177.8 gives 8.49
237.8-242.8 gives 7.95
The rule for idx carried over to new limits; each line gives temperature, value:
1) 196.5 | 6.21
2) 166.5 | 5.951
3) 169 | 6.52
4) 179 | 8.201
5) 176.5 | 8.318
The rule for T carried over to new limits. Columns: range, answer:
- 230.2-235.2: 6.552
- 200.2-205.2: 4.73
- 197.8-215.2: 4.426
